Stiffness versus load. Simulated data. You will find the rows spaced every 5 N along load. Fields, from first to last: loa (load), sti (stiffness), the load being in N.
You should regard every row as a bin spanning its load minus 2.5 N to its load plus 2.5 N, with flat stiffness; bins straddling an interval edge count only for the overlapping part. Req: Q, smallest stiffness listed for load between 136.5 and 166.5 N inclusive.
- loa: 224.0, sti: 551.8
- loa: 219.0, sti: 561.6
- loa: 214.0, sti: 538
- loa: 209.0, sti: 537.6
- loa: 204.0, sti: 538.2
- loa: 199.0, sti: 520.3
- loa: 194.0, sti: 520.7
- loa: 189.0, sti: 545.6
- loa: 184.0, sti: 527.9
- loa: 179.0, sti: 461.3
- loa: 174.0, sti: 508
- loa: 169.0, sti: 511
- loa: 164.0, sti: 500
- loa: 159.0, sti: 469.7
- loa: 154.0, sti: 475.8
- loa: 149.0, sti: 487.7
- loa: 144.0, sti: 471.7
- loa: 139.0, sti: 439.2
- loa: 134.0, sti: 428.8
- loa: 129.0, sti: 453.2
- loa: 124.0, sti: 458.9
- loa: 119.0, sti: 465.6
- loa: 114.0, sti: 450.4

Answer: 439.2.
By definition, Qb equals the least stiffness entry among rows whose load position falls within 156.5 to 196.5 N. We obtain 461.3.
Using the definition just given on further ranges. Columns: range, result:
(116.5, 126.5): 458.9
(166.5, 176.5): 508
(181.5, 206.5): 520.3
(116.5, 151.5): 428.8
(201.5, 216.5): 537.6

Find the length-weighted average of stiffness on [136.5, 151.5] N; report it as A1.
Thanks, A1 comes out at 466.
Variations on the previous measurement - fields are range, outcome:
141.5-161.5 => 476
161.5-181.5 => 495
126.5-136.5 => 441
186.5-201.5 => 529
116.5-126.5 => 462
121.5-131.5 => 456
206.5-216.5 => 538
